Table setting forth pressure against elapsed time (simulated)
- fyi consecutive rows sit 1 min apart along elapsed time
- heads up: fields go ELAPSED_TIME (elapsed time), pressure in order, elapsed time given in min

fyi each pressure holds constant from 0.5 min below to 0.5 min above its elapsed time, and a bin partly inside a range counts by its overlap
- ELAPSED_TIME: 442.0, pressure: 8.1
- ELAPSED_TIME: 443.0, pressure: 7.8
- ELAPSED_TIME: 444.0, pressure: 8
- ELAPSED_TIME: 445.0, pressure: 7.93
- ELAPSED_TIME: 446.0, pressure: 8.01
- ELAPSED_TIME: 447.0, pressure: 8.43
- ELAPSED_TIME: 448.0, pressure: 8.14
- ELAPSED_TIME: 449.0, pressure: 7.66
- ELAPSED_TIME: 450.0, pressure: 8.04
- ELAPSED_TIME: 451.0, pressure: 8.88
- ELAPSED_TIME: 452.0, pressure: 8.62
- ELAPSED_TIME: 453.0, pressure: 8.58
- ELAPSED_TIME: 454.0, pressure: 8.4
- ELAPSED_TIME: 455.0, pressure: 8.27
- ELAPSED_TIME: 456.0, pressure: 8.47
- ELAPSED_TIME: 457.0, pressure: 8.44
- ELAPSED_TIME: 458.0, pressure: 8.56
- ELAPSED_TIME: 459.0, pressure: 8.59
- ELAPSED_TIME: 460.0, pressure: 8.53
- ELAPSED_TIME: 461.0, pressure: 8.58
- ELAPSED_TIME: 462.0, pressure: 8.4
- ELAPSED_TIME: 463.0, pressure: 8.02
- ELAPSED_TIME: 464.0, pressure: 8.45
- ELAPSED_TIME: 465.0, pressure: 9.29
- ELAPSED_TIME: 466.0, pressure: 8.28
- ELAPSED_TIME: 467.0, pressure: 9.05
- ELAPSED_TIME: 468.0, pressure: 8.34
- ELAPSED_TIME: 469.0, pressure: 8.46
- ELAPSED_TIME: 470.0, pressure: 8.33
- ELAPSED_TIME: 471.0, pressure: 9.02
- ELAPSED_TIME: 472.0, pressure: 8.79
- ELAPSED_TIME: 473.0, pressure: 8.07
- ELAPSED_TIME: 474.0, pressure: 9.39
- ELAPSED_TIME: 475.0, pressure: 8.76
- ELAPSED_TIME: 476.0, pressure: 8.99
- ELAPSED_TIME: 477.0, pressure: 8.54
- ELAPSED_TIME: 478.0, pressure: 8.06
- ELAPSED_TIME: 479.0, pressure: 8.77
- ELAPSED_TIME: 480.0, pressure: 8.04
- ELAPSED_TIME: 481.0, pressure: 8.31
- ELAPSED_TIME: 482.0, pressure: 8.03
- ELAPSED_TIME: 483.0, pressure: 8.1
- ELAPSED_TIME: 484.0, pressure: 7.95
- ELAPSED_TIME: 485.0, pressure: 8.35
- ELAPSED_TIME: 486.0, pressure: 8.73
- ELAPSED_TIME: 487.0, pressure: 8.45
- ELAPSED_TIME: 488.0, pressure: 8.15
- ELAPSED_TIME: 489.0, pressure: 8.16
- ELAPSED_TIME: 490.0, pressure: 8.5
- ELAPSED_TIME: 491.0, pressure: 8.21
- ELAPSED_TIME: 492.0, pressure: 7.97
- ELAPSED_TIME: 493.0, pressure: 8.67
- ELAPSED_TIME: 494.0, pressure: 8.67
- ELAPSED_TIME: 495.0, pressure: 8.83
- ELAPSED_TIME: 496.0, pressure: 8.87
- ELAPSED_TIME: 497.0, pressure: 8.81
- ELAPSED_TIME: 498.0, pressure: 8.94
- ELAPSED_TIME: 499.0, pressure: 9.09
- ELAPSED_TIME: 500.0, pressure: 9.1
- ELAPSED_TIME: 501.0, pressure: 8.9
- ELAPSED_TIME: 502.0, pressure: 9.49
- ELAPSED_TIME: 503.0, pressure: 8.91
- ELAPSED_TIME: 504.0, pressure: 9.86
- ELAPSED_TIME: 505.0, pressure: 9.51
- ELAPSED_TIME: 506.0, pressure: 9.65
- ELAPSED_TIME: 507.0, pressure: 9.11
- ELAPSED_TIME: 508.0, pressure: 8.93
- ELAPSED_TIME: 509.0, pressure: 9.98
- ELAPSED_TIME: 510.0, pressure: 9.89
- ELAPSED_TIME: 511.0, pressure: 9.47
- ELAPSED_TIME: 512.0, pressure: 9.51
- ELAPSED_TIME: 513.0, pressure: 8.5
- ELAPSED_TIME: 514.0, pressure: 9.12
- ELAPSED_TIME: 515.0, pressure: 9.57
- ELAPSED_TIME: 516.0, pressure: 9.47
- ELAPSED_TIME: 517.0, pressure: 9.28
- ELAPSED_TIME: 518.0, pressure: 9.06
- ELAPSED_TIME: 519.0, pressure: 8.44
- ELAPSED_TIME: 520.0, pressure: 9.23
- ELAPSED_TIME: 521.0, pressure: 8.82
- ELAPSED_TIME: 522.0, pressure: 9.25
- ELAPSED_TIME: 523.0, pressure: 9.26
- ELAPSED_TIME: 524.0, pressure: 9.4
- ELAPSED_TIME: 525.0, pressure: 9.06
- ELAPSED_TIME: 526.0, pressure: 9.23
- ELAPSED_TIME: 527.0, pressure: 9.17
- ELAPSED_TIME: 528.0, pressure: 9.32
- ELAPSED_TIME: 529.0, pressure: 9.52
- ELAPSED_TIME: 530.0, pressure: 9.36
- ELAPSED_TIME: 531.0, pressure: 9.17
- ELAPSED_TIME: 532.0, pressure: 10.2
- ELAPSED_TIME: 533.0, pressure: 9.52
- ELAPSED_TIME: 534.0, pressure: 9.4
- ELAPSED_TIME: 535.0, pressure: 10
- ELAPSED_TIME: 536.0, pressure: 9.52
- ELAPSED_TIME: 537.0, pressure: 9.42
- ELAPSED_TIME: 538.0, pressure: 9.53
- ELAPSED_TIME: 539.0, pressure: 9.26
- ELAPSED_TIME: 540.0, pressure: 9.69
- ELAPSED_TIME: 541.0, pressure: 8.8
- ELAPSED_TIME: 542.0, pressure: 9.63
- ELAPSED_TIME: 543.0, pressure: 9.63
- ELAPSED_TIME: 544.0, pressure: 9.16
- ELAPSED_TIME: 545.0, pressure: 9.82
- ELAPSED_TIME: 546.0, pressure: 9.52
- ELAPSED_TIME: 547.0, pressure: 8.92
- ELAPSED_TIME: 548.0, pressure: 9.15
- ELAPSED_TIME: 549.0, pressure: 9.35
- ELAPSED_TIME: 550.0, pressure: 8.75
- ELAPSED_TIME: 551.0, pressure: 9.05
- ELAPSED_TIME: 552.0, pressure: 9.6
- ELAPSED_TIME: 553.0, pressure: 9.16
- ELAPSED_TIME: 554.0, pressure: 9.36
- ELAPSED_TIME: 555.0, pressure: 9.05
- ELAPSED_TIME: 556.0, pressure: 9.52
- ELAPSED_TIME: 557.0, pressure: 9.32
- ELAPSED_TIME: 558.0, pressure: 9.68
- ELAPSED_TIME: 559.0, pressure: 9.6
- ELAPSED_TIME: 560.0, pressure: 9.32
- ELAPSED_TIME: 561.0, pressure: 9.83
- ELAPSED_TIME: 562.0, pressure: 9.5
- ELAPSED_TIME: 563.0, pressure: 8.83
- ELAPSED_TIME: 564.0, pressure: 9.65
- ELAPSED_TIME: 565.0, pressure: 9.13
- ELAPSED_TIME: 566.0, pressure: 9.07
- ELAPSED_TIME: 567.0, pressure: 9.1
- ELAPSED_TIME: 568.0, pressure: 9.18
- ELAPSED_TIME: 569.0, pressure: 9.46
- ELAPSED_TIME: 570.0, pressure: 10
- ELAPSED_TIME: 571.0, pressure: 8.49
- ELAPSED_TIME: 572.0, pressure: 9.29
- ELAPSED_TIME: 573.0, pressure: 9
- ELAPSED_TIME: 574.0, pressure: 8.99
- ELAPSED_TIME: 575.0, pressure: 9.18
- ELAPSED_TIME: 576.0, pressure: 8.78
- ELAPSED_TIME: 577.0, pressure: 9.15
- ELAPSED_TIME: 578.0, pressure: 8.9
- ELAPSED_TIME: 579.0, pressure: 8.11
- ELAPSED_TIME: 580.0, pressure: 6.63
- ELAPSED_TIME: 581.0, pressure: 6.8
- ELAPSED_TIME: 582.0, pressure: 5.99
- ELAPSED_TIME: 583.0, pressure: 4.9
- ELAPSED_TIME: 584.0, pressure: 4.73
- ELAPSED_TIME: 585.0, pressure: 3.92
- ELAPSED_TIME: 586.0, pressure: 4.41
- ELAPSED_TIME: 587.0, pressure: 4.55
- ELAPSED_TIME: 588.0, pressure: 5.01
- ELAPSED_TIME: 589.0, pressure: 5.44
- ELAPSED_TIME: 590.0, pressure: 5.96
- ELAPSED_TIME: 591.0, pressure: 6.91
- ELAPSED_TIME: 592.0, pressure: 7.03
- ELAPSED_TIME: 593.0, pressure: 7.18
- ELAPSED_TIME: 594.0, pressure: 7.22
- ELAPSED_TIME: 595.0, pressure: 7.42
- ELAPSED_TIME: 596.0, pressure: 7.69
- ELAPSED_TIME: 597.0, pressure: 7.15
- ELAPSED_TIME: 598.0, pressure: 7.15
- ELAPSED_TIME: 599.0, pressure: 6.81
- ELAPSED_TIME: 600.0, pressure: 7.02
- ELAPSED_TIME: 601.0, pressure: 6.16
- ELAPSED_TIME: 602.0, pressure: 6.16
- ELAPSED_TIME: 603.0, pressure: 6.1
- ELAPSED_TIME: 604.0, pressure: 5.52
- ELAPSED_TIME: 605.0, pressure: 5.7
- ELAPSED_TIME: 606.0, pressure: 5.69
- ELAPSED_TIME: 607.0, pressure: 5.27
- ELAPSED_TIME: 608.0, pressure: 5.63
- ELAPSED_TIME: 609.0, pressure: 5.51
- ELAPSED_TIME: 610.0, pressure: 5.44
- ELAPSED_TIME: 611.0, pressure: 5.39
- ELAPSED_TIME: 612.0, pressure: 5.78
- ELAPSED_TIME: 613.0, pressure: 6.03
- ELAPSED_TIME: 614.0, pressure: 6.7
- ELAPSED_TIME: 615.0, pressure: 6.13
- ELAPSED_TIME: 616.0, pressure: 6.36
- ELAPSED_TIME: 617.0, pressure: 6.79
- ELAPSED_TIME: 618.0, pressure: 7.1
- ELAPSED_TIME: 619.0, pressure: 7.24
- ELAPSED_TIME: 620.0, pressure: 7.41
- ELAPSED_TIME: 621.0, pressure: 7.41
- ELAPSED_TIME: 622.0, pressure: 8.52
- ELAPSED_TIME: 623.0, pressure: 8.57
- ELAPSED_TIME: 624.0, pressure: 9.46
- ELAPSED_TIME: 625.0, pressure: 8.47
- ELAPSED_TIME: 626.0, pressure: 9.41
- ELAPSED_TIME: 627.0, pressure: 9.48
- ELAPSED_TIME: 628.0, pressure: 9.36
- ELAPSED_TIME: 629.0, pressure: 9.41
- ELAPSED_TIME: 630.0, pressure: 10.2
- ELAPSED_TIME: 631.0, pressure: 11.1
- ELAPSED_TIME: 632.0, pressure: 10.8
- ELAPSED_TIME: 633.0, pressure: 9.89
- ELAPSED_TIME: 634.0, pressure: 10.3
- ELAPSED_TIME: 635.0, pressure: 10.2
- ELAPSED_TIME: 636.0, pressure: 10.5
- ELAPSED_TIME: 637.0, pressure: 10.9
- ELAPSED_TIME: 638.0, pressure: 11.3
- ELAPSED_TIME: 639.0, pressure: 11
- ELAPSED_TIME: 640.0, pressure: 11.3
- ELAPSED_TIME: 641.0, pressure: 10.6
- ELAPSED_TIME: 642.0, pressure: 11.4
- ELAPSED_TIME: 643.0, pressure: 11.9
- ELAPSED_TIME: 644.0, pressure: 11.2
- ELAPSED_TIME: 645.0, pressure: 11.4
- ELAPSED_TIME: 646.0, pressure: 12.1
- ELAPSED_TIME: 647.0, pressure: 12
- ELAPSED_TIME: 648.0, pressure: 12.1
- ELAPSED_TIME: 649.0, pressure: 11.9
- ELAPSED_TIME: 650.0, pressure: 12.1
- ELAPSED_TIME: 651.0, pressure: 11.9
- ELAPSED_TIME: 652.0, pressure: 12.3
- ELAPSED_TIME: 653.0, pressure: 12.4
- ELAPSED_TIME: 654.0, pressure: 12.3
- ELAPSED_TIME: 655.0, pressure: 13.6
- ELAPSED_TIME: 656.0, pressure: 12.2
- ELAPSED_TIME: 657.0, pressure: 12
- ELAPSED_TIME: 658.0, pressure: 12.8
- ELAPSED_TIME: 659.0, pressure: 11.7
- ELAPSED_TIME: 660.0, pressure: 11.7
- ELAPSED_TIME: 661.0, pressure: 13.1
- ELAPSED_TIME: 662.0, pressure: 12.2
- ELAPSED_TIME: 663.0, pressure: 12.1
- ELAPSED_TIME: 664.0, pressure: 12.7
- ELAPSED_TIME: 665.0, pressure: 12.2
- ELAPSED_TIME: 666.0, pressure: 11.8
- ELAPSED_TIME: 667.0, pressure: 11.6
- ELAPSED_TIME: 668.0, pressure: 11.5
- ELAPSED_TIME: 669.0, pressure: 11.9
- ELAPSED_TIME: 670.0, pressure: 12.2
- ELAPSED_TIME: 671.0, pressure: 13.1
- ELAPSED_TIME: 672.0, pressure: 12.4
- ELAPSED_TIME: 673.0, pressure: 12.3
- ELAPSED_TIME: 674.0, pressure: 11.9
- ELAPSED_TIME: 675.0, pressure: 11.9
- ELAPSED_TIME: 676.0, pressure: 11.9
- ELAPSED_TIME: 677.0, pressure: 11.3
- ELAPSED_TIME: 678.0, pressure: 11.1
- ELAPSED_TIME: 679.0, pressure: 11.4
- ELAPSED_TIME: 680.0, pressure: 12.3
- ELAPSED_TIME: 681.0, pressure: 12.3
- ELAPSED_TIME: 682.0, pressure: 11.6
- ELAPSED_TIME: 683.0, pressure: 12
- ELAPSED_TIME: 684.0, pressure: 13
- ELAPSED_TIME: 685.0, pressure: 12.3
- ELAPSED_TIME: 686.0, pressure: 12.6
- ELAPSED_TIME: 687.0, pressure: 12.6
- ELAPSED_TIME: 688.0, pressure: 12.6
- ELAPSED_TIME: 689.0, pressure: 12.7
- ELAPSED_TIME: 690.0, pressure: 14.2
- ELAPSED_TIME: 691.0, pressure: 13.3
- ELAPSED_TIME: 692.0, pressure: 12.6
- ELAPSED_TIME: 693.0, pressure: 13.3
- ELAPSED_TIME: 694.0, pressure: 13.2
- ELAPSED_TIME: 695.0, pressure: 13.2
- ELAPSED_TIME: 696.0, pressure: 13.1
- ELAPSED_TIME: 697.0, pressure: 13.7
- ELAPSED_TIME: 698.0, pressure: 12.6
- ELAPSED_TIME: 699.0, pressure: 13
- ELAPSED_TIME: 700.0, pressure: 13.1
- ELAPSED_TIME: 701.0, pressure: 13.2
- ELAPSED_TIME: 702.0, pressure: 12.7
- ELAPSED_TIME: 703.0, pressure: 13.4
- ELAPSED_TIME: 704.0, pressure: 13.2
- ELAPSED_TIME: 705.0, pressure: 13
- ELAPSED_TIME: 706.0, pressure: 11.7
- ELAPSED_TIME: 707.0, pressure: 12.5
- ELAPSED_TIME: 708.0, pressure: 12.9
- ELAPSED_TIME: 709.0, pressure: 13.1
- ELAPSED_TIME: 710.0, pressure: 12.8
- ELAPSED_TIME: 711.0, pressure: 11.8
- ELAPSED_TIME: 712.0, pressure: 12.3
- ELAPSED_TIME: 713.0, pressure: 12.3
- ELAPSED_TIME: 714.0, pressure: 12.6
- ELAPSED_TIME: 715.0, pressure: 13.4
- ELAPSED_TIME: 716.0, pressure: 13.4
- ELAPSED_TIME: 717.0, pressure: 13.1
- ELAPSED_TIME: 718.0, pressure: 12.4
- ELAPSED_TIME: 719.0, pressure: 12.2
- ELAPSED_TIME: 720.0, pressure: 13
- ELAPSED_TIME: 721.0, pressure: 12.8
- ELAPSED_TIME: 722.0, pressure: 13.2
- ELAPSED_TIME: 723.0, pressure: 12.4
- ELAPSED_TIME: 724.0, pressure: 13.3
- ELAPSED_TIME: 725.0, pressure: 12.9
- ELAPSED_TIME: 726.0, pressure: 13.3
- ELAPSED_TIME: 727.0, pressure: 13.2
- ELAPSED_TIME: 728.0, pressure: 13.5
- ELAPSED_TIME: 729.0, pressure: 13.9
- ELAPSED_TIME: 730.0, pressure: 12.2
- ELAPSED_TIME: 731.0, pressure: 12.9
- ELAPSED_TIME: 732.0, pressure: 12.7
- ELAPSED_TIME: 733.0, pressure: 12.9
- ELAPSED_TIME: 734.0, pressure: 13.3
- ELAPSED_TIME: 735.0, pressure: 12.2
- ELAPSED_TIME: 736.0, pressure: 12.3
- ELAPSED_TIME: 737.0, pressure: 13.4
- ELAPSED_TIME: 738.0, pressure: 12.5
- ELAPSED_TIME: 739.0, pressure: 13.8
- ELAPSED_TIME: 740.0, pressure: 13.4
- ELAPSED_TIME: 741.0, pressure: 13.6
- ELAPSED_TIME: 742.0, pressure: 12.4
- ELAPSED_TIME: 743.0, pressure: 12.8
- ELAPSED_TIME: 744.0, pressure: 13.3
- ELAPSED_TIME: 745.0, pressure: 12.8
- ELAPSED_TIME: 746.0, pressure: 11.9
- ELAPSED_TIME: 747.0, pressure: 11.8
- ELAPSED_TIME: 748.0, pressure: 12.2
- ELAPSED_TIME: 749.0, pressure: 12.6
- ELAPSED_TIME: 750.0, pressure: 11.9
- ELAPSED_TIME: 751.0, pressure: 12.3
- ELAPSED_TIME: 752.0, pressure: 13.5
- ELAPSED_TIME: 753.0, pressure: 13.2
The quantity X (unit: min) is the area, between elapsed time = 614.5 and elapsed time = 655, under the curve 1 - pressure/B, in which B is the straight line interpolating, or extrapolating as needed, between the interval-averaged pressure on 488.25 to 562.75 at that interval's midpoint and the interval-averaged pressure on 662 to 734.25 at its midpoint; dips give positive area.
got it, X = 4.5 min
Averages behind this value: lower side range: 9.23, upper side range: 12.6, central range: 10.1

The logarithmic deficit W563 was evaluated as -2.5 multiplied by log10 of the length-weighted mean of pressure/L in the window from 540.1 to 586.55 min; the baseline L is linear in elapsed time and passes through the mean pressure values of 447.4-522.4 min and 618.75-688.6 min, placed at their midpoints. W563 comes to 0.148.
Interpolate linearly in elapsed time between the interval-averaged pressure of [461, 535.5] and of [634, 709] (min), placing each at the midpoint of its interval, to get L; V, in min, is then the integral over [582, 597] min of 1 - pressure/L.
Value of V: 6.7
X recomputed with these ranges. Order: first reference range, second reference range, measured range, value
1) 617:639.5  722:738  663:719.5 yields -4.7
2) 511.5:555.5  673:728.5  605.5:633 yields 8.6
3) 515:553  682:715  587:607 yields 8.0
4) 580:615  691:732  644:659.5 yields -4.8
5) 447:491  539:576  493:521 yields -1.2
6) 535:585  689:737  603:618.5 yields 6.5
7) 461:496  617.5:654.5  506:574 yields -0.7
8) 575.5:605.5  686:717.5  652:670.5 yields -2.9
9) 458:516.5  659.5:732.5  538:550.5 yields 0.6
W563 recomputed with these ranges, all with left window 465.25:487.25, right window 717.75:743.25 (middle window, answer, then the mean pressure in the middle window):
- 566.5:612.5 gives 0.455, 6.87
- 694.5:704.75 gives -0.060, 13.1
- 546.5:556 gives 0.073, 9.17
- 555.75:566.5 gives 0.065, 9.4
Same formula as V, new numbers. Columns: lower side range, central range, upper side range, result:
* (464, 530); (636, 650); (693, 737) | 0.1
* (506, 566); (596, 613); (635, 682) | 7.4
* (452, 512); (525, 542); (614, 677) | -0.1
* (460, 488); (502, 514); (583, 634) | -1.9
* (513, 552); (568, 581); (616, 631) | 0.3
